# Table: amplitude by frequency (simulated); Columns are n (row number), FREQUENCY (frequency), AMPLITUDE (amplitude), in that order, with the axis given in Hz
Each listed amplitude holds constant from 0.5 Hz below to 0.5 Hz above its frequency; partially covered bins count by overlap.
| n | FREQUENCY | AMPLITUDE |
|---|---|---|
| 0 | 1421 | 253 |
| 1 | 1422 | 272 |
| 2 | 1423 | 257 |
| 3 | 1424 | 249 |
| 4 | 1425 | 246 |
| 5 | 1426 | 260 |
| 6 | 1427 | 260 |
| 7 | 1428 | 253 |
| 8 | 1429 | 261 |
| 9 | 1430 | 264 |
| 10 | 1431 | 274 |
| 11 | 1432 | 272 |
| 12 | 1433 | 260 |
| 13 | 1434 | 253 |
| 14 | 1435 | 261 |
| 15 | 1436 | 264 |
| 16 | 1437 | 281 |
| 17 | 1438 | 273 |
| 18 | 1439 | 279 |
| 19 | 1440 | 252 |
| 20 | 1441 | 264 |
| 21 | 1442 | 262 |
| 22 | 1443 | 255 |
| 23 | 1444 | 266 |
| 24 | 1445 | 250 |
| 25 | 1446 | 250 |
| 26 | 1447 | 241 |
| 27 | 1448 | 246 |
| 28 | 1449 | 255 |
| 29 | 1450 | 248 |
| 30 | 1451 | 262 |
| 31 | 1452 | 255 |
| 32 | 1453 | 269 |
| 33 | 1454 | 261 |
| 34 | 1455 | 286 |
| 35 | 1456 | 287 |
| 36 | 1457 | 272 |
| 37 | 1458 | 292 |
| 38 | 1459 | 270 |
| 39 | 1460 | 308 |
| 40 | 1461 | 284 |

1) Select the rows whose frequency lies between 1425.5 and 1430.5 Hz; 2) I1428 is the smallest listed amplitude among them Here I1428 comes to 253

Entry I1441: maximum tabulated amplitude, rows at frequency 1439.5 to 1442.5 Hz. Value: 264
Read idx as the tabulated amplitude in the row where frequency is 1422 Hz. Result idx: 272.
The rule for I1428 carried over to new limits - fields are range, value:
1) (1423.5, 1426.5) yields 246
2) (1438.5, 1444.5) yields 252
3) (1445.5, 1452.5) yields 241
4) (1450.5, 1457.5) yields 255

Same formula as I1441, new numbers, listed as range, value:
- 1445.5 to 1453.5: 269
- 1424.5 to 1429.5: 261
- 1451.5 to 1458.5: 292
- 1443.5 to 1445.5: 266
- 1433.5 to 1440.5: 281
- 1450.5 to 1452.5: 262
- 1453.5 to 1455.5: 286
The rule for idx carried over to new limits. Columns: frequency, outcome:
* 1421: 253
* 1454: 261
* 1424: 249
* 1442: 262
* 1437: 281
